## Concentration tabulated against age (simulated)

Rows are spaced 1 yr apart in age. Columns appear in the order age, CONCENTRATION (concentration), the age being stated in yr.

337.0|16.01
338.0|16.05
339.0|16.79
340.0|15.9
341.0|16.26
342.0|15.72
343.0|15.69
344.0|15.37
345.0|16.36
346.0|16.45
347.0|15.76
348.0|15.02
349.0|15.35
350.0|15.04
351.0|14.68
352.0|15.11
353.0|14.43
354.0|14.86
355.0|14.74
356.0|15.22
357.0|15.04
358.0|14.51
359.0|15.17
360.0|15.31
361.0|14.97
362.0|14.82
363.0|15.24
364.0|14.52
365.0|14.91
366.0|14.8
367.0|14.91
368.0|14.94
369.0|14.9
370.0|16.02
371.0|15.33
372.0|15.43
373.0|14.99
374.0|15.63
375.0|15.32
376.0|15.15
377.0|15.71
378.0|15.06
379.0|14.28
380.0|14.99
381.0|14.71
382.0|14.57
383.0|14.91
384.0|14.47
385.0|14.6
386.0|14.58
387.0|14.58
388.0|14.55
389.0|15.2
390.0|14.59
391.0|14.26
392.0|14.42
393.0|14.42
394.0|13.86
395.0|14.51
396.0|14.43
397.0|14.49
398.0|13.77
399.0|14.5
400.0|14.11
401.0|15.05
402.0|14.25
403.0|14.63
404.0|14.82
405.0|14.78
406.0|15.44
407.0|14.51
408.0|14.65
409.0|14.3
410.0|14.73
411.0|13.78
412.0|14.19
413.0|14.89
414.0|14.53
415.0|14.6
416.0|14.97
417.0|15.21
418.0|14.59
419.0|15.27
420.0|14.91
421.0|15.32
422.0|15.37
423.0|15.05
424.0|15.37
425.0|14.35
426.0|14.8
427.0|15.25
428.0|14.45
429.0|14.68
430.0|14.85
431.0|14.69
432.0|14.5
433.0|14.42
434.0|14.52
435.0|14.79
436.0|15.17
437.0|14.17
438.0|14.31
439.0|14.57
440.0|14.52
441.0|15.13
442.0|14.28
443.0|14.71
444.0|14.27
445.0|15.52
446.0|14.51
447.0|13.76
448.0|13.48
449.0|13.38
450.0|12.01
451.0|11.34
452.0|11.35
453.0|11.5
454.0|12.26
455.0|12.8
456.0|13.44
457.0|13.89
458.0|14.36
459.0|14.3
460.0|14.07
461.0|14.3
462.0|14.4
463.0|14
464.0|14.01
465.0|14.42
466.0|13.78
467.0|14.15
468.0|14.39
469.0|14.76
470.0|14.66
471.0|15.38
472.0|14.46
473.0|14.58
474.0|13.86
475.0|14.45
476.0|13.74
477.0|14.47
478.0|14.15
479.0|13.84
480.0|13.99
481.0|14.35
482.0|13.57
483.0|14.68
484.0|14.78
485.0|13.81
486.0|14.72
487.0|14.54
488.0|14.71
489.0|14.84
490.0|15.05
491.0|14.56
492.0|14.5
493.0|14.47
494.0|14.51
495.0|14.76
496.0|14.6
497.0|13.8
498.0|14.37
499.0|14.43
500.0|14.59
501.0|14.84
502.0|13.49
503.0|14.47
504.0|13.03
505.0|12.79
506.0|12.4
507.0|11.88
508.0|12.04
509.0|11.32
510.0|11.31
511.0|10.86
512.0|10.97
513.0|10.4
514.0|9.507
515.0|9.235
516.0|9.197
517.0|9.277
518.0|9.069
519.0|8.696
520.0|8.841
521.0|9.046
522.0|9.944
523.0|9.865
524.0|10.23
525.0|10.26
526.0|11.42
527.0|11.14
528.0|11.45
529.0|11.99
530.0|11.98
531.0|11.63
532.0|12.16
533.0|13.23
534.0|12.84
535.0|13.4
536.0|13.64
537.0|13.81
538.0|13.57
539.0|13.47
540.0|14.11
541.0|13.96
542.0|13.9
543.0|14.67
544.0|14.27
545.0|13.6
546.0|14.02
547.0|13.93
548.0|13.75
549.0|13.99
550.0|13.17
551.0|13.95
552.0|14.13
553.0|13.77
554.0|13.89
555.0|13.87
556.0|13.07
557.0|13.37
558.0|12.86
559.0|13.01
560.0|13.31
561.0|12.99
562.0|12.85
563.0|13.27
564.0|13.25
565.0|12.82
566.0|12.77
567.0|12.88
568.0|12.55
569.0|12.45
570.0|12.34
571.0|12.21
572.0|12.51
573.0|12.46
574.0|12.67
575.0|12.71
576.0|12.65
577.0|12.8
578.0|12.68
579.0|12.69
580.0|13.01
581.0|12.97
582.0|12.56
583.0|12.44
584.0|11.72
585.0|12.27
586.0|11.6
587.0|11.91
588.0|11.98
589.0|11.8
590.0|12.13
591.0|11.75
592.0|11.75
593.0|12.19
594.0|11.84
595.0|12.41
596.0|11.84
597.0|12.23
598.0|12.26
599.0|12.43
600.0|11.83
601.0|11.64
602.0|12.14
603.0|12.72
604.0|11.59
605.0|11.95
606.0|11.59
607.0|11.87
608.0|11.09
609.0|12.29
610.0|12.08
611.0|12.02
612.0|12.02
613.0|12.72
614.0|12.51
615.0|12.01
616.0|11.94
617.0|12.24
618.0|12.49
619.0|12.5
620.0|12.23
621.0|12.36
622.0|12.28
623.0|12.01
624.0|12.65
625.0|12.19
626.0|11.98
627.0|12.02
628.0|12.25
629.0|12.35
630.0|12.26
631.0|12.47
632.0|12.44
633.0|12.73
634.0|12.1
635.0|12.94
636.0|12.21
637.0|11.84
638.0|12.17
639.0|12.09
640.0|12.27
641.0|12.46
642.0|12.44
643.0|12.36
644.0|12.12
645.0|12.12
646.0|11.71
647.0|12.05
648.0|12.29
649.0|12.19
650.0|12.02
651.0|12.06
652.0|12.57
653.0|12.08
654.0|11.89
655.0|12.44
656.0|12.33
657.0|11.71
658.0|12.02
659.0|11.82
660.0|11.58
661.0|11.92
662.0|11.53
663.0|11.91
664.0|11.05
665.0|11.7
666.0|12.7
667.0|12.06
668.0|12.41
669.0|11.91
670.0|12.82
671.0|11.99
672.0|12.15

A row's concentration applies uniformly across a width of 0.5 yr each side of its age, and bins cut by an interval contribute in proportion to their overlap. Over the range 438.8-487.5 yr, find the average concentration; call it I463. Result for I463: 14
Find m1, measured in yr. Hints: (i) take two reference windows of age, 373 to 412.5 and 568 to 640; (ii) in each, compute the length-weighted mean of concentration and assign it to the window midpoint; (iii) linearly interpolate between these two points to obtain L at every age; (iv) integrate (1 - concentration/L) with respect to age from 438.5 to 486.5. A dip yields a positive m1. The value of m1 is -0.49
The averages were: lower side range 14.6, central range 14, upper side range 12.2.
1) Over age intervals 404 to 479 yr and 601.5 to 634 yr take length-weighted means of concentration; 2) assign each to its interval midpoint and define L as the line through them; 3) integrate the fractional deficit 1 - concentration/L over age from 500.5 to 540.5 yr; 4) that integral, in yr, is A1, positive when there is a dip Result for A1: 5.3 yr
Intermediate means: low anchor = 14.3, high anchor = 12.2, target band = 11.6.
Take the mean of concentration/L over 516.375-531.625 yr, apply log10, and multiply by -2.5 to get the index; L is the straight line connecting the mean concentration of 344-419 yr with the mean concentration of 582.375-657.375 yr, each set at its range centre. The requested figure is 0.27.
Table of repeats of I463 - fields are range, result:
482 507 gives 14.2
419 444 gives 14.8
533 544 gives 13.7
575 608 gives 12.2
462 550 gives 13.1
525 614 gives 12.7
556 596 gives 12.5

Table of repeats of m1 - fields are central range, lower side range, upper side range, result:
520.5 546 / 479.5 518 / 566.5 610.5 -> 0.7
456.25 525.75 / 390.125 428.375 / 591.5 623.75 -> 2.6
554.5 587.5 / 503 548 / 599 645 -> -2.0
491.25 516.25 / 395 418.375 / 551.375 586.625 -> 1.4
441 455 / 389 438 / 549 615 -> 0.9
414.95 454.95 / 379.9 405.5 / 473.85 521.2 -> -1.1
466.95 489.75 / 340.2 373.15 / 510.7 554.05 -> -2.4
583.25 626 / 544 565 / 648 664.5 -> 2.2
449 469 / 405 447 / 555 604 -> 1.1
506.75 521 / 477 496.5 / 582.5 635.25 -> 3.9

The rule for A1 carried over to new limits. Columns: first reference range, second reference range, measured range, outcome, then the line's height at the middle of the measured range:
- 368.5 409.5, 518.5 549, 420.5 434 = -0.7 yr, 14.1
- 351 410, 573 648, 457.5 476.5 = -0.7 yr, 13.8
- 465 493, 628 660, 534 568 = -0.2 yr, 13.4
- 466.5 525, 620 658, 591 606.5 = 0.5 yr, 12.4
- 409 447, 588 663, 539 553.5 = -0.8 yr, 13.2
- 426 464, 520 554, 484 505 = -1.7 yr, 13.3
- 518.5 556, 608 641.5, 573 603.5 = 0.3 yr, 12.4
